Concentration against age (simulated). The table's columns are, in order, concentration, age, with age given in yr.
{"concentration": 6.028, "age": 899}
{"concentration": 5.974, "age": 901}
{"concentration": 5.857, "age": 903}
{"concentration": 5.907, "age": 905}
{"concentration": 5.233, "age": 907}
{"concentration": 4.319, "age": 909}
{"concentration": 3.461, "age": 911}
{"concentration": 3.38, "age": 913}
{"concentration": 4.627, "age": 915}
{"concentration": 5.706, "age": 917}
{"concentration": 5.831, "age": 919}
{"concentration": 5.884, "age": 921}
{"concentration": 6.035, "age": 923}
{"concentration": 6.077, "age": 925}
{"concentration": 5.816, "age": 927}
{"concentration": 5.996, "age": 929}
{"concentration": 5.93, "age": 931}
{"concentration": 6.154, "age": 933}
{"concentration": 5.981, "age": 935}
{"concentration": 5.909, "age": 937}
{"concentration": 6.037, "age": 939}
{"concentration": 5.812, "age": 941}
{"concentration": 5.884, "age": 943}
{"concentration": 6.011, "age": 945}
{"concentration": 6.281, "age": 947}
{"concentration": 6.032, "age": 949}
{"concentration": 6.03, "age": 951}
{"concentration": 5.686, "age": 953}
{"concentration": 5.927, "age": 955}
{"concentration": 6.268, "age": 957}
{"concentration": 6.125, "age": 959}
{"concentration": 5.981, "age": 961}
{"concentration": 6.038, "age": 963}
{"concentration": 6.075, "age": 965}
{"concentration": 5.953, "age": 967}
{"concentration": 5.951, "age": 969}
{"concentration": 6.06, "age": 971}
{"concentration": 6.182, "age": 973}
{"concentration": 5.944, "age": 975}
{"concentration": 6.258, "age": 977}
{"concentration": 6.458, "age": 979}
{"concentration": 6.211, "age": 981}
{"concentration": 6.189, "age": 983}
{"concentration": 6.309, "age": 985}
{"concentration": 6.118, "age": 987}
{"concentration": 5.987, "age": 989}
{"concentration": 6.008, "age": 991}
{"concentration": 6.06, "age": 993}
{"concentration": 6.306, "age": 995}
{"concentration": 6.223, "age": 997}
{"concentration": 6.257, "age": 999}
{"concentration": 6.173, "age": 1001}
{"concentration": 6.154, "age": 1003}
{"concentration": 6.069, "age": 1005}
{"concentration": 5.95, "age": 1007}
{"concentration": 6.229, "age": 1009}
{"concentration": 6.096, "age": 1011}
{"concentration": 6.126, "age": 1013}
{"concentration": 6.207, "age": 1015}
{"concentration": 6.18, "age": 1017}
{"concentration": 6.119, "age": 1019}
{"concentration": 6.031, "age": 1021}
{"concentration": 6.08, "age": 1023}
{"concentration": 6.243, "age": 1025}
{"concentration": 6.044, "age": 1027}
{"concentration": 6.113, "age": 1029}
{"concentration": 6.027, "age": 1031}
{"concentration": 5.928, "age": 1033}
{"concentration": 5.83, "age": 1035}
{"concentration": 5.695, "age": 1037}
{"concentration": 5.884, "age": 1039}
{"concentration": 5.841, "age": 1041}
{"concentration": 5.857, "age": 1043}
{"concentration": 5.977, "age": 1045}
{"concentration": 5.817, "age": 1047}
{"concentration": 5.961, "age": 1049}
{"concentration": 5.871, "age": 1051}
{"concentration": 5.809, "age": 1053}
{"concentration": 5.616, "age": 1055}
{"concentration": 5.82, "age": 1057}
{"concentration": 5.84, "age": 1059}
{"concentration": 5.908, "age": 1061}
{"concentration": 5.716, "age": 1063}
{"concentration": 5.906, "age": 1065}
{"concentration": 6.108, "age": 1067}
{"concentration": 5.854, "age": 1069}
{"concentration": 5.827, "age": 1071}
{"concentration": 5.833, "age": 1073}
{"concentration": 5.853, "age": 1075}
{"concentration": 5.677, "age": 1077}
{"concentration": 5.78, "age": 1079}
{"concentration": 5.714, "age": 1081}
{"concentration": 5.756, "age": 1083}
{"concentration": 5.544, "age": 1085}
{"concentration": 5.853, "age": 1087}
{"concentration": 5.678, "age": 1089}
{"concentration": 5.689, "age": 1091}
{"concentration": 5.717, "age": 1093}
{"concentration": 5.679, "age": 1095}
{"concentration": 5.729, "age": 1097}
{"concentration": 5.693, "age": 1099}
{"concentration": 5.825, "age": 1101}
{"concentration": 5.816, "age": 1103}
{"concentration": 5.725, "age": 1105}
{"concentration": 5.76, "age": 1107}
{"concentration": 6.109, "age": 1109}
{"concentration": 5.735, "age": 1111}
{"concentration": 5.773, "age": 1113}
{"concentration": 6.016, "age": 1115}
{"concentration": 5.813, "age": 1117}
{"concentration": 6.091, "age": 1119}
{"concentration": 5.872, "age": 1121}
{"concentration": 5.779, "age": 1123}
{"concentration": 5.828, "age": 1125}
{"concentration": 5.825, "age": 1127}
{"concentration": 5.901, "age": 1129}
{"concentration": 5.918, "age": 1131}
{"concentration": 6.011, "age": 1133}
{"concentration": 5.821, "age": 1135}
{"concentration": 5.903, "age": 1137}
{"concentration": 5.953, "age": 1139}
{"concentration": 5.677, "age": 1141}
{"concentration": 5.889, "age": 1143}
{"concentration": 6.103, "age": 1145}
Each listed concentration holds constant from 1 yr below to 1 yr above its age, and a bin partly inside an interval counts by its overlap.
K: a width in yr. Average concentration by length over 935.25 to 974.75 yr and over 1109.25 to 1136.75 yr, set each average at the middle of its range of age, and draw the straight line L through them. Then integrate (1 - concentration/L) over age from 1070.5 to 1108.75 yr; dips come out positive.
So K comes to 1.0 yr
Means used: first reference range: 6.01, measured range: 5.75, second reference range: 5.88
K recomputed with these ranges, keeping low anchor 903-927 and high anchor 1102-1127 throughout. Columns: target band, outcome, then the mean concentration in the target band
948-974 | -3.30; 6.02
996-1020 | -2.82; 6.15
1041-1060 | -0.66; 5.84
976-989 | -1.97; 6.24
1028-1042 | -0.78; 5.9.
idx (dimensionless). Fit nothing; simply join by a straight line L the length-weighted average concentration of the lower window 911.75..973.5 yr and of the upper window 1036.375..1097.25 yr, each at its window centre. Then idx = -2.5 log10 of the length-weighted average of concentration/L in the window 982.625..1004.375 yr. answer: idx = -0.06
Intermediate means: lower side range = 5.85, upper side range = 5.8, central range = 6.16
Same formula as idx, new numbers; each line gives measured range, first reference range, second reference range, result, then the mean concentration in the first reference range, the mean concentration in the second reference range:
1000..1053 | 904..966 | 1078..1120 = -0.05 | 5.69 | 5.79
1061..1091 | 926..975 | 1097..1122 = 0.02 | 6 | 5.85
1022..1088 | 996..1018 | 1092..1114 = 0.02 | 6.15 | 5.78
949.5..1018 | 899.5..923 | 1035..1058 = -0.11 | 5.17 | 5.83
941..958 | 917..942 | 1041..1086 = -0.01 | 5.95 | 5.82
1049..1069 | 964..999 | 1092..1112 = 0.01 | 6.14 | 5.78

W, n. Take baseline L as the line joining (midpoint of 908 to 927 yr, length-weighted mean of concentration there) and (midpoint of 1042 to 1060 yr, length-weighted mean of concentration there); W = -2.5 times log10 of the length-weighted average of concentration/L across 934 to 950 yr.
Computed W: -0.15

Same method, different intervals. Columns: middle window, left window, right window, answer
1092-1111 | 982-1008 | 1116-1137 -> 0.03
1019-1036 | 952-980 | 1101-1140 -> -0.01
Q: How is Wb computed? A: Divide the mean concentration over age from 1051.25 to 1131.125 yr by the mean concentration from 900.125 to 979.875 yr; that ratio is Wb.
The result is 1.01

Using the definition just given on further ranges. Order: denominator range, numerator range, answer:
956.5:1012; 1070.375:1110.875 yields 0.94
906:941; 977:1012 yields 1.13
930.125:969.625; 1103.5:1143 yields 0.98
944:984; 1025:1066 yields 0.97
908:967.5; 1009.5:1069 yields 1.04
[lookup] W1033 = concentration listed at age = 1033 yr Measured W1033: 5.928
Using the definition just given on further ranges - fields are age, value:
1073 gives 5.833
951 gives 6.03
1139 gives 5.953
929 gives 5.996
